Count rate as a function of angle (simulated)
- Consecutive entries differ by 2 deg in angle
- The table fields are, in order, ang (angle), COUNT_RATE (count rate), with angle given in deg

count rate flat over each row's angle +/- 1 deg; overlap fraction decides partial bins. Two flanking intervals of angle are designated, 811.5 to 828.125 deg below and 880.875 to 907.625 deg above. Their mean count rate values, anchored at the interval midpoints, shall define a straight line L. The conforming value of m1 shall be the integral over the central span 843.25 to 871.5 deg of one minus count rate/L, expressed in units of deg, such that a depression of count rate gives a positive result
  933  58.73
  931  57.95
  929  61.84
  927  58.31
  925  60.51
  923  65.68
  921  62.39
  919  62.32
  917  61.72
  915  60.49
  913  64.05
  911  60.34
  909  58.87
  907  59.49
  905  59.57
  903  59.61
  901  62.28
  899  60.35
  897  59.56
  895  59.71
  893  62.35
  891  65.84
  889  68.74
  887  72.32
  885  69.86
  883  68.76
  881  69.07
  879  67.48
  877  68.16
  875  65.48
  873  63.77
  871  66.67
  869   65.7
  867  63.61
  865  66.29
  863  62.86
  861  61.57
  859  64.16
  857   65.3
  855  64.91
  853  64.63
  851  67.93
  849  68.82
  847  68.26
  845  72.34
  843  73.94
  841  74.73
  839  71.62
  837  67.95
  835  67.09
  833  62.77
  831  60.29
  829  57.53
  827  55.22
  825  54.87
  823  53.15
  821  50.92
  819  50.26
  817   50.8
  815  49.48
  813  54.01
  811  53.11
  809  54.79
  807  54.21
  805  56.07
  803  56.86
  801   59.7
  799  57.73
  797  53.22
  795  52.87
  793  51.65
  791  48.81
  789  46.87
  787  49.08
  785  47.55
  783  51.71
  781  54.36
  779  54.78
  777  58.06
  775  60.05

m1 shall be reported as -3.9 deg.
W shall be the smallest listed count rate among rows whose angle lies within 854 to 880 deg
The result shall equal 61.57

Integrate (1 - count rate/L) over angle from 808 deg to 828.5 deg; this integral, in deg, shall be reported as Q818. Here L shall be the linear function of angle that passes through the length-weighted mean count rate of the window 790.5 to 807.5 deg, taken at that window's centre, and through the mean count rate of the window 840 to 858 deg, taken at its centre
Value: 2.5 deg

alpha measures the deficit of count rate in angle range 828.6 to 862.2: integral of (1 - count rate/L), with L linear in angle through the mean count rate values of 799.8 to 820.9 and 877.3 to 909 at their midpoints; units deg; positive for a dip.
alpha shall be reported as -5.0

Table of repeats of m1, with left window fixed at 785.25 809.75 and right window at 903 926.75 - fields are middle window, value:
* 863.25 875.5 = -1.5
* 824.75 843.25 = -2.9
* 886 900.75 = -1.1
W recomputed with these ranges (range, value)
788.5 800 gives 46.87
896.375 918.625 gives 58.87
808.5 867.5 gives 49.48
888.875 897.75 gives 59.56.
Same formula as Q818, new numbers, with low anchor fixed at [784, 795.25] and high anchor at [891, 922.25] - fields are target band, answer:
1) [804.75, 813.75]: -0.5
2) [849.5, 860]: -1.8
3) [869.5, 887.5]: -2.9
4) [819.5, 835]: -1.1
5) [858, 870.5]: -1.6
